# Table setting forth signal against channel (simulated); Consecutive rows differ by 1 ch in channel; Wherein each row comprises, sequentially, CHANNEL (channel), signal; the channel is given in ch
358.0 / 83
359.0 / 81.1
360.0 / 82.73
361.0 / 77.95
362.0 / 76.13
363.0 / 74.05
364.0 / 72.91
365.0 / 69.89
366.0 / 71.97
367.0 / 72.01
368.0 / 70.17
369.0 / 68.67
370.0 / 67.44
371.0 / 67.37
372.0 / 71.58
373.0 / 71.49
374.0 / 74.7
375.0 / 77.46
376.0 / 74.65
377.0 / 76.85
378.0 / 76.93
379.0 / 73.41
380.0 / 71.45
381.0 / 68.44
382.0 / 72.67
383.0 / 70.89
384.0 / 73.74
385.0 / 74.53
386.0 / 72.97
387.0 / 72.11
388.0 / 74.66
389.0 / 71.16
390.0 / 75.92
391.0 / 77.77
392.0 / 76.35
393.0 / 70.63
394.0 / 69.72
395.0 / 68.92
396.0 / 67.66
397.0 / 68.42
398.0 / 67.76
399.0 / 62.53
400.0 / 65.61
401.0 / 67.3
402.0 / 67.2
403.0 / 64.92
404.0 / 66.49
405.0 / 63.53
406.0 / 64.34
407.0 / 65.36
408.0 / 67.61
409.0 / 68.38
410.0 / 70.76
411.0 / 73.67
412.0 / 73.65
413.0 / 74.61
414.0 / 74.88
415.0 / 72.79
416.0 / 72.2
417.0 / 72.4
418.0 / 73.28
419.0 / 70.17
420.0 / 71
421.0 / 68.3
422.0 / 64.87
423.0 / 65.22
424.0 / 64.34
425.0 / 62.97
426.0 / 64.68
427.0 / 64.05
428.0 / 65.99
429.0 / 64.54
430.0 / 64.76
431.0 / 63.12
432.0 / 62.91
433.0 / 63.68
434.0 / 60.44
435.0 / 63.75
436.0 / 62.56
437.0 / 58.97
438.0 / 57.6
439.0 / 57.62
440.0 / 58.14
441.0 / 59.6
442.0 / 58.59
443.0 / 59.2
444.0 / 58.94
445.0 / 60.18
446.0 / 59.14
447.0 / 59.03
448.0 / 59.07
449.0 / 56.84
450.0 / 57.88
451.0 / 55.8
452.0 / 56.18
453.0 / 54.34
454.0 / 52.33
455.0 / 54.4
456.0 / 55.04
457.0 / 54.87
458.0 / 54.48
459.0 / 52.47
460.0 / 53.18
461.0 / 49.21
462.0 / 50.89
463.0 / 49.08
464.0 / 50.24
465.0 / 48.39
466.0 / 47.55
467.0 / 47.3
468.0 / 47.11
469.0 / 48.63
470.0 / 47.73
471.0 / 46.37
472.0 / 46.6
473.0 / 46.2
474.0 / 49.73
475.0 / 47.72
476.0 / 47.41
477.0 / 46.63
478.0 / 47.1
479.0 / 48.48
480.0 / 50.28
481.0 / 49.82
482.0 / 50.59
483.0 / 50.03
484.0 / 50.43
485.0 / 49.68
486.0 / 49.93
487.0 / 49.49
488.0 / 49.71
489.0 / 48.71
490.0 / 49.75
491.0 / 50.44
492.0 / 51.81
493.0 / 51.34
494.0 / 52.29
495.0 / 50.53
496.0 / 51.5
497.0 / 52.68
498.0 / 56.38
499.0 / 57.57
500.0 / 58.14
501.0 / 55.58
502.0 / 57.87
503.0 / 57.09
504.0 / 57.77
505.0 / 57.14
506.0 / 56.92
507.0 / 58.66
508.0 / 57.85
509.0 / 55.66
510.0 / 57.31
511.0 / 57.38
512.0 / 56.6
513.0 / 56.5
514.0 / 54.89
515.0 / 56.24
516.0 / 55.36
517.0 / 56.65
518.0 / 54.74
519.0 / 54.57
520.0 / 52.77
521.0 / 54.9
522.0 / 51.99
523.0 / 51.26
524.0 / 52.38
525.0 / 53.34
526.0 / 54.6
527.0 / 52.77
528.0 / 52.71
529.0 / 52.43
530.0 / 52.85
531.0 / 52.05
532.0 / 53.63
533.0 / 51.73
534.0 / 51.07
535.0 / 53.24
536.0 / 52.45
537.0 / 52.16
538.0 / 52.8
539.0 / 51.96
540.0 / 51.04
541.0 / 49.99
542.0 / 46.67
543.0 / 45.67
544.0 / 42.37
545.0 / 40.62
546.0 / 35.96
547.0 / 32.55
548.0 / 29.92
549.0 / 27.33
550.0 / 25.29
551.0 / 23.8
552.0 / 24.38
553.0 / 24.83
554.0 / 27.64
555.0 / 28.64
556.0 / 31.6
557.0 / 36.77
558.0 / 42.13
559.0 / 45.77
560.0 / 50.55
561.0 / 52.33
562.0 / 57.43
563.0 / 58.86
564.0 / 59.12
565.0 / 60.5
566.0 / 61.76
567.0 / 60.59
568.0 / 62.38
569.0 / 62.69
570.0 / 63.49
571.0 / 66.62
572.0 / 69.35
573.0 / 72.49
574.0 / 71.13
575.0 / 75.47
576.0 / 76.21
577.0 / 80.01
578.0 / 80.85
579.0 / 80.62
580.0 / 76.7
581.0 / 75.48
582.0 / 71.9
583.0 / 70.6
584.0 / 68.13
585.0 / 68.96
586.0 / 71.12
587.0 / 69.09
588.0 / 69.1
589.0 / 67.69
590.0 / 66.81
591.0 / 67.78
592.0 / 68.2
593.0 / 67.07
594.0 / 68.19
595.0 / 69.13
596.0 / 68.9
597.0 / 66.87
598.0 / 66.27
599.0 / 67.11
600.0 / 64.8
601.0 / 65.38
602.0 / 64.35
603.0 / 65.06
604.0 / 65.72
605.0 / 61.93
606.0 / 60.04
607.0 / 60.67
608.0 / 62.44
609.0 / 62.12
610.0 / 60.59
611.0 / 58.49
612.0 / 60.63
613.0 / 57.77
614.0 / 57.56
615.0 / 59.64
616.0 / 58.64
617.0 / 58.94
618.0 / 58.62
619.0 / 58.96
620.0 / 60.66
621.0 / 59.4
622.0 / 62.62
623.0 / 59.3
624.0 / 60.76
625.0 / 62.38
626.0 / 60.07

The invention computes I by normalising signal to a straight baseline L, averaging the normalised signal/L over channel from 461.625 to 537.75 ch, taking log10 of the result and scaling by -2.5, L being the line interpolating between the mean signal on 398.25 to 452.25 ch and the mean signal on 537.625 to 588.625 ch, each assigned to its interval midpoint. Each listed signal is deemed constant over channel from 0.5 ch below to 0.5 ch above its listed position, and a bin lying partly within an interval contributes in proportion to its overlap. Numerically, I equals 0.134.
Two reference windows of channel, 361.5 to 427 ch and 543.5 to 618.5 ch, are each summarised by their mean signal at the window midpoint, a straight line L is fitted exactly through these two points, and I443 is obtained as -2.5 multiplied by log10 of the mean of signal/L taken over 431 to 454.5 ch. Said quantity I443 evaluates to 0.15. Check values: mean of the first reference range 70.5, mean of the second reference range 58.5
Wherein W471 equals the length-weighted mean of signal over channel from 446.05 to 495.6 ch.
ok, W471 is 51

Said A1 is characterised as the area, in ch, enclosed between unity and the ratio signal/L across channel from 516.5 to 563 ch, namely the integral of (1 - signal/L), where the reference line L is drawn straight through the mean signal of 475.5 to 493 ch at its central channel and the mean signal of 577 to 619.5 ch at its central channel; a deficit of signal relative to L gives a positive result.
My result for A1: 9.4 ch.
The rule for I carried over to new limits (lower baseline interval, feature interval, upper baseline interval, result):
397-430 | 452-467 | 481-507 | 0.147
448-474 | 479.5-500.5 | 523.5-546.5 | -0.011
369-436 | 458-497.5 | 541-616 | 0.289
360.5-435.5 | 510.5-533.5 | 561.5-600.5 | 0.264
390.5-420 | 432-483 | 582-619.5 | 0.263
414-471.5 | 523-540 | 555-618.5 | 0.177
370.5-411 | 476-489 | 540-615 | 0.292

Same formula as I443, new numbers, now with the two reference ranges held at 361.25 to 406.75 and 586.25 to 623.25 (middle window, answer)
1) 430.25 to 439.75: 0.135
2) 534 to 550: 0.436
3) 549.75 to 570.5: 0.375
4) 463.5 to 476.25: 0.385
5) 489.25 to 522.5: 0.212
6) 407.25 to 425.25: -0.003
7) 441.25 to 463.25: 0.229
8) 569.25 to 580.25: -0.143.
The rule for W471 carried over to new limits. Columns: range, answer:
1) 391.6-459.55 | 63.9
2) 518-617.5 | 56.9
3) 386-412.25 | 69.4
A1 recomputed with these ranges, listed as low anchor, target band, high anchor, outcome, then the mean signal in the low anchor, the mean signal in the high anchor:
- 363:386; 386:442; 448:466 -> -3.6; 72.3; 53.3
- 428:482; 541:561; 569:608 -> 9.0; 54.5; 69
